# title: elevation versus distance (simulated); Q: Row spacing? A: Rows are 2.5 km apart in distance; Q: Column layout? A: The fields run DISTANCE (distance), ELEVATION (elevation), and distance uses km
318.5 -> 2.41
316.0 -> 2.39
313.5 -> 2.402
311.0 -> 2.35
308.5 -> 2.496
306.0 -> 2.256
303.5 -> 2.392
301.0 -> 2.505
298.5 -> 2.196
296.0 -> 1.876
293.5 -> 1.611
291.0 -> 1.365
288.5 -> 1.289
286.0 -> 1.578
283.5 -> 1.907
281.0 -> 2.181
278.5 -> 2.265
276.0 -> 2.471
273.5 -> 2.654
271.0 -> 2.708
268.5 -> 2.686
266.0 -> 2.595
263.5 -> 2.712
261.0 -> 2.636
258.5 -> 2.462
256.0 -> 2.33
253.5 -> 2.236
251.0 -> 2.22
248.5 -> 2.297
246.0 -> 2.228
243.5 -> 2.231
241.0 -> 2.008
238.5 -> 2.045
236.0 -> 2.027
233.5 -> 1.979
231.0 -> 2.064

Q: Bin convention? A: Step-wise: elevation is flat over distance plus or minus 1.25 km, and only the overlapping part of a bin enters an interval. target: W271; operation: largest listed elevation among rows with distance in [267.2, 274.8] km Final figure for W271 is 2.708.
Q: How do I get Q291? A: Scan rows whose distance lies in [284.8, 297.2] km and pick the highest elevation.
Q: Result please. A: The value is 1.876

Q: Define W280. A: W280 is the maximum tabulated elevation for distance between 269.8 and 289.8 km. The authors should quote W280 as 2.708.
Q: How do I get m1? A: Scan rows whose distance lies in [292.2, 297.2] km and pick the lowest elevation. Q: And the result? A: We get 1.611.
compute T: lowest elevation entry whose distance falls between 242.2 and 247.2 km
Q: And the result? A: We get 2.228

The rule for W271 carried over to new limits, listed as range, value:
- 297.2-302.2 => 2.505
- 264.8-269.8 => 2.686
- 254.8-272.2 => 2.712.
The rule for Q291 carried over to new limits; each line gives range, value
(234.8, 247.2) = 2.231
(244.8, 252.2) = 2.297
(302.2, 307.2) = 2.392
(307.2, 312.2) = 2.496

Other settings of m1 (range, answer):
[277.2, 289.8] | 1.289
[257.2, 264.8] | 2.462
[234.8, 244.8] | 2.008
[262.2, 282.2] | 2.181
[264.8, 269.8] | 2.595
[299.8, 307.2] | 2.256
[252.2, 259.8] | 2.236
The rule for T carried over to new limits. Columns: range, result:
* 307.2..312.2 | 2.35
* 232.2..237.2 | 1.979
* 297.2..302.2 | 2.196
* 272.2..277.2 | 2.471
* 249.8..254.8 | 2.22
